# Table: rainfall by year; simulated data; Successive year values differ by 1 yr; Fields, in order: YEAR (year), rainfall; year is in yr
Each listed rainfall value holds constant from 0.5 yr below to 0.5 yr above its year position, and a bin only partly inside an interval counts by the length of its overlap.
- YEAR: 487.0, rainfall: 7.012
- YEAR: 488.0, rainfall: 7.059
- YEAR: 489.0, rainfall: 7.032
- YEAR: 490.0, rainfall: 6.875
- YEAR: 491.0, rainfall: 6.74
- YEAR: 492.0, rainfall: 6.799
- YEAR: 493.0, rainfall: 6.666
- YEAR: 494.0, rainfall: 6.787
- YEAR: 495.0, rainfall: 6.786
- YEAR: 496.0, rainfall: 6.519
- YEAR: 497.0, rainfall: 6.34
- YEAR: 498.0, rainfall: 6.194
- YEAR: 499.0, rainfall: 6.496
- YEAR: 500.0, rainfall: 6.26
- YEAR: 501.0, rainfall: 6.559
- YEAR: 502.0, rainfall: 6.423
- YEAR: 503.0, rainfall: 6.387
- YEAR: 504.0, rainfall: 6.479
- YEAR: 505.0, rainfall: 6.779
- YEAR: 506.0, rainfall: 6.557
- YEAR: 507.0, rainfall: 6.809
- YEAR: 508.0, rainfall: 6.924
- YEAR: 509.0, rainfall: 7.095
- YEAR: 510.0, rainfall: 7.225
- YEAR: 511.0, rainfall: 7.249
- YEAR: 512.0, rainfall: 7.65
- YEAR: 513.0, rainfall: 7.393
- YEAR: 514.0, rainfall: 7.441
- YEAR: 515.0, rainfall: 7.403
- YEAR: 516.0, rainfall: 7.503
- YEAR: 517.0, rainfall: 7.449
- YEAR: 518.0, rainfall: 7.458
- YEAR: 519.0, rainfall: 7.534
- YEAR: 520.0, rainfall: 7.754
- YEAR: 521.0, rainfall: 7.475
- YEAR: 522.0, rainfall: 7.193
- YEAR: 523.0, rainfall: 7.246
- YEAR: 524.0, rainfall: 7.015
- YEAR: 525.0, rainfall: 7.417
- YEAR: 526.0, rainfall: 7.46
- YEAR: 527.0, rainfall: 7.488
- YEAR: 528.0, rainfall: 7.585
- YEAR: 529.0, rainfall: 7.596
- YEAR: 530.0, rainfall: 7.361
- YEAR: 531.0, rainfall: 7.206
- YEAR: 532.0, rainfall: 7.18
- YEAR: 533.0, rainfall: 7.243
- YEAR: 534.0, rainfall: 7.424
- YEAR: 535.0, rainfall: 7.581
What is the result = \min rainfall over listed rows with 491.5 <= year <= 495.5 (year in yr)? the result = 6.666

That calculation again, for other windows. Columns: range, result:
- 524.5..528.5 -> 7.417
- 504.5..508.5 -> 6.557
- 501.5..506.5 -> 6.387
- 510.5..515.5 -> 7.249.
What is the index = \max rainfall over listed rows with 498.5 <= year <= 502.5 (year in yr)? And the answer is 6.559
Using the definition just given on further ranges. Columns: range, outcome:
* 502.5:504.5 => 6.479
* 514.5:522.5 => 7.754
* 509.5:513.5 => 7.65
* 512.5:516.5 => 7.503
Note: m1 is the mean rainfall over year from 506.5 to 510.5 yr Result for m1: 7.01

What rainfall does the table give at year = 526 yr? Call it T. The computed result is 7.46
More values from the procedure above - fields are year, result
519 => 7.534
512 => 7.65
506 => 6.557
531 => 7.206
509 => 7.095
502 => 6.423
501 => 6.559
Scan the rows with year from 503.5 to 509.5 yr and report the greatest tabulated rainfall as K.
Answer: 7.095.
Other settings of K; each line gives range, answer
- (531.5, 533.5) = 7.243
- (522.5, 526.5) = 7.46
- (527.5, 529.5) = 7.596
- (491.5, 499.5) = 6.799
